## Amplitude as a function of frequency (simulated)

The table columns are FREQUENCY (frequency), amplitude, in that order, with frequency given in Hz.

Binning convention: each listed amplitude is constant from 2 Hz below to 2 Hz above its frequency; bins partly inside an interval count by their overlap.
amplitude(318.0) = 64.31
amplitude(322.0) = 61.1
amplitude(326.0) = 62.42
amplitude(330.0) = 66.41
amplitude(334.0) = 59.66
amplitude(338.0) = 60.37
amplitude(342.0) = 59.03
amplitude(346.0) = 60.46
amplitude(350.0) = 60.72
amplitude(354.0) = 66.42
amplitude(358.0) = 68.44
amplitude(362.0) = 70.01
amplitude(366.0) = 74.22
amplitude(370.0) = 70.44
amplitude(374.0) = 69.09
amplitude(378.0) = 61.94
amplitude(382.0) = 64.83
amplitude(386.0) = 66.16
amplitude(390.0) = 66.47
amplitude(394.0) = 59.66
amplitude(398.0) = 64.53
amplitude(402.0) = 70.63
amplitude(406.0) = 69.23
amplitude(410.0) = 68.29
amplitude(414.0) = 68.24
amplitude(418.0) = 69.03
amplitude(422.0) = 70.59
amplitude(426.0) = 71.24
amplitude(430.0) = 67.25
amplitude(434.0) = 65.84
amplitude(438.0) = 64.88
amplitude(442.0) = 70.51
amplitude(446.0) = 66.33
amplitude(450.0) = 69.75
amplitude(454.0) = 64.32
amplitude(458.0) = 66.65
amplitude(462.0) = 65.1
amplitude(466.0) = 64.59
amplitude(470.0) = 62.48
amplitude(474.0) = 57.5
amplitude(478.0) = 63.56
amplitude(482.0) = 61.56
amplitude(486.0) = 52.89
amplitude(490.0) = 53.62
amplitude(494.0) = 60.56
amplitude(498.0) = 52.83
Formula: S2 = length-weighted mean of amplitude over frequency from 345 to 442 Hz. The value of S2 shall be 67.2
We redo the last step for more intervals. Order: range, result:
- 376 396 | 63.8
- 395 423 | 68.3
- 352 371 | 69.9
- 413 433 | 69.2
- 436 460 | 67.1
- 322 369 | 64.4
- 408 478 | 66.5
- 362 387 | 68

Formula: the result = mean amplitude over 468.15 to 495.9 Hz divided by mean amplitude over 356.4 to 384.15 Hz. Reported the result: 0.86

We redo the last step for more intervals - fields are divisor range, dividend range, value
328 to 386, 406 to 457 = 1.04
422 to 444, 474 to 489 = 0.86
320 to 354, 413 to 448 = 1.11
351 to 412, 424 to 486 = 0.97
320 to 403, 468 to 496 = 0.91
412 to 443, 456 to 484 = 0.92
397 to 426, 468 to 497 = 0.85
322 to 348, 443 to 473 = 1.07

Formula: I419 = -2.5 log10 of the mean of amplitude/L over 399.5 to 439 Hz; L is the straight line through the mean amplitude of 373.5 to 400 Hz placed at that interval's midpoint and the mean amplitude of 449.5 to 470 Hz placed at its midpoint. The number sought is -0.06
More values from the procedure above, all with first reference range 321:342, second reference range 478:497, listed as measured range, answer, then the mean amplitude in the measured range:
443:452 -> -0.17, 68.3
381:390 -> -0.09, 65.8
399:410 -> -0.16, 69.1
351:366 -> -0.13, 68.6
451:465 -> -0.13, 65.6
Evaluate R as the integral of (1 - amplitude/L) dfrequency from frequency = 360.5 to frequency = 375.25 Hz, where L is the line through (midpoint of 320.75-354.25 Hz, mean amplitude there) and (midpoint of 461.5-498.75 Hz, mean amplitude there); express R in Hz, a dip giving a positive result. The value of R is -2.4 Hz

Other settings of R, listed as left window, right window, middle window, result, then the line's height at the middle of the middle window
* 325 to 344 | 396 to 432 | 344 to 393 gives -1.4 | 64.6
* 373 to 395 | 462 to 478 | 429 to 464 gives -2.1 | 62.9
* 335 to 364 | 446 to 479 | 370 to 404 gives -1.0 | 63.8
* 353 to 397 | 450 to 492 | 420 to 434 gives -1.1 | 64.1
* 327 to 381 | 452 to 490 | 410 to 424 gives -1.3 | 63.2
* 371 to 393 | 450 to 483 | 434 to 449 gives -0.7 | 64.2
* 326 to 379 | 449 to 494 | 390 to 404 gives -0.3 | 63.9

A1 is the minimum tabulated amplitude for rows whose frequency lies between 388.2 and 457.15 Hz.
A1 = 59.66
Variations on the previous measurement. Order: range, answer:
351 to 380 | 61.94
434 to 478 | 57.5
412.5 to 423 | 68.24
